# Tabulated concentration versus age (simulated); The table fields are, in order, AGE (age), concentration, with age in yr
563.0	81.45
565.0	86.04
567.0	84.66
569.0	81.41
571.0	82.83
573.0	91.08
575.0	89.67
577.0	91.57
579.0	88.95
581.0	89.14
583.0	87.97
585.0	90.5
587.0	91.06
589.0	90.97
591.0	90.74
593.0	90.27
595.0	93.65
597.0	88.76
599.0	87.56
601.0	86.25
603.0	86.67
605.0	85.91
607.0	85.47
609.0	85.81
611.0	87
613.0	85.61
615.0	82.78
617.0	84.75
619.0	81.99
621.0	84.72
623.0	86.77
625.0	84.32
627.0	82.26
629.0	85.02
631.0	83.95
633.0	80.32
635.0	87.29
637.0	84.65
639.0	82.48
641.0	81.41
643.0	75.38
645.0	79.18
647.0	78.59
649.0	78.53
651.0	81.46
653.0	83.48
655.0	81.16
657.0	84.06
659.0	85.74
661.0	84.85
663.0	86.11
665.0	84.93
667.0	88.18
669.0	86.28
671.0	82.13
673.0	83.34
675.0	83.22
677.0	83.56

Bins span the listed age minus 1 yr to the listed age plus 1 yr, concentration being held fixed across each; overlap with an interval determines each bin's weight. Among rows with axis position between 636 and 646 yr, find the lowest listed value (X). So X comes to 75.38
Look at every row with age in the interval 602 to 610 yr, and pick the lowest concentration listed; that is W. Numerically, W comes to 85.47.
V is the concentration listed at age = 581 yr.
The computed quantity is 89.14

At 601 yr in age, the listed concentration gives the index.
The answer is 86.25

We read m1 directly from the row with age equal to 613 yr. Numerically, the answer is 85.61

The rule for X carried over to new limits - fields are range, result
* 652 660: 81.16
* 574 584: 87.97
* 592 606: 85.91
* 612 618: 82.78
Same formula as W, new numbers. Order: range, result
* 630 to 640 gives 80.32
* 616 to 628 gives 81.99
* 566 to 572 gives 81.41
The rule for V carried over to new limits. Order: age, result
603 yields 86.67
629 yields 85.02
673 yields 83.34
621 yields 84.72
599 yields 87.56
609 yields 85.81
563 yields 81.45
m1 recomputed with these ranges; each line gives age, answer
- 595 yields 93.65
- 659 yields 85.74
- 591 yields 90.74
